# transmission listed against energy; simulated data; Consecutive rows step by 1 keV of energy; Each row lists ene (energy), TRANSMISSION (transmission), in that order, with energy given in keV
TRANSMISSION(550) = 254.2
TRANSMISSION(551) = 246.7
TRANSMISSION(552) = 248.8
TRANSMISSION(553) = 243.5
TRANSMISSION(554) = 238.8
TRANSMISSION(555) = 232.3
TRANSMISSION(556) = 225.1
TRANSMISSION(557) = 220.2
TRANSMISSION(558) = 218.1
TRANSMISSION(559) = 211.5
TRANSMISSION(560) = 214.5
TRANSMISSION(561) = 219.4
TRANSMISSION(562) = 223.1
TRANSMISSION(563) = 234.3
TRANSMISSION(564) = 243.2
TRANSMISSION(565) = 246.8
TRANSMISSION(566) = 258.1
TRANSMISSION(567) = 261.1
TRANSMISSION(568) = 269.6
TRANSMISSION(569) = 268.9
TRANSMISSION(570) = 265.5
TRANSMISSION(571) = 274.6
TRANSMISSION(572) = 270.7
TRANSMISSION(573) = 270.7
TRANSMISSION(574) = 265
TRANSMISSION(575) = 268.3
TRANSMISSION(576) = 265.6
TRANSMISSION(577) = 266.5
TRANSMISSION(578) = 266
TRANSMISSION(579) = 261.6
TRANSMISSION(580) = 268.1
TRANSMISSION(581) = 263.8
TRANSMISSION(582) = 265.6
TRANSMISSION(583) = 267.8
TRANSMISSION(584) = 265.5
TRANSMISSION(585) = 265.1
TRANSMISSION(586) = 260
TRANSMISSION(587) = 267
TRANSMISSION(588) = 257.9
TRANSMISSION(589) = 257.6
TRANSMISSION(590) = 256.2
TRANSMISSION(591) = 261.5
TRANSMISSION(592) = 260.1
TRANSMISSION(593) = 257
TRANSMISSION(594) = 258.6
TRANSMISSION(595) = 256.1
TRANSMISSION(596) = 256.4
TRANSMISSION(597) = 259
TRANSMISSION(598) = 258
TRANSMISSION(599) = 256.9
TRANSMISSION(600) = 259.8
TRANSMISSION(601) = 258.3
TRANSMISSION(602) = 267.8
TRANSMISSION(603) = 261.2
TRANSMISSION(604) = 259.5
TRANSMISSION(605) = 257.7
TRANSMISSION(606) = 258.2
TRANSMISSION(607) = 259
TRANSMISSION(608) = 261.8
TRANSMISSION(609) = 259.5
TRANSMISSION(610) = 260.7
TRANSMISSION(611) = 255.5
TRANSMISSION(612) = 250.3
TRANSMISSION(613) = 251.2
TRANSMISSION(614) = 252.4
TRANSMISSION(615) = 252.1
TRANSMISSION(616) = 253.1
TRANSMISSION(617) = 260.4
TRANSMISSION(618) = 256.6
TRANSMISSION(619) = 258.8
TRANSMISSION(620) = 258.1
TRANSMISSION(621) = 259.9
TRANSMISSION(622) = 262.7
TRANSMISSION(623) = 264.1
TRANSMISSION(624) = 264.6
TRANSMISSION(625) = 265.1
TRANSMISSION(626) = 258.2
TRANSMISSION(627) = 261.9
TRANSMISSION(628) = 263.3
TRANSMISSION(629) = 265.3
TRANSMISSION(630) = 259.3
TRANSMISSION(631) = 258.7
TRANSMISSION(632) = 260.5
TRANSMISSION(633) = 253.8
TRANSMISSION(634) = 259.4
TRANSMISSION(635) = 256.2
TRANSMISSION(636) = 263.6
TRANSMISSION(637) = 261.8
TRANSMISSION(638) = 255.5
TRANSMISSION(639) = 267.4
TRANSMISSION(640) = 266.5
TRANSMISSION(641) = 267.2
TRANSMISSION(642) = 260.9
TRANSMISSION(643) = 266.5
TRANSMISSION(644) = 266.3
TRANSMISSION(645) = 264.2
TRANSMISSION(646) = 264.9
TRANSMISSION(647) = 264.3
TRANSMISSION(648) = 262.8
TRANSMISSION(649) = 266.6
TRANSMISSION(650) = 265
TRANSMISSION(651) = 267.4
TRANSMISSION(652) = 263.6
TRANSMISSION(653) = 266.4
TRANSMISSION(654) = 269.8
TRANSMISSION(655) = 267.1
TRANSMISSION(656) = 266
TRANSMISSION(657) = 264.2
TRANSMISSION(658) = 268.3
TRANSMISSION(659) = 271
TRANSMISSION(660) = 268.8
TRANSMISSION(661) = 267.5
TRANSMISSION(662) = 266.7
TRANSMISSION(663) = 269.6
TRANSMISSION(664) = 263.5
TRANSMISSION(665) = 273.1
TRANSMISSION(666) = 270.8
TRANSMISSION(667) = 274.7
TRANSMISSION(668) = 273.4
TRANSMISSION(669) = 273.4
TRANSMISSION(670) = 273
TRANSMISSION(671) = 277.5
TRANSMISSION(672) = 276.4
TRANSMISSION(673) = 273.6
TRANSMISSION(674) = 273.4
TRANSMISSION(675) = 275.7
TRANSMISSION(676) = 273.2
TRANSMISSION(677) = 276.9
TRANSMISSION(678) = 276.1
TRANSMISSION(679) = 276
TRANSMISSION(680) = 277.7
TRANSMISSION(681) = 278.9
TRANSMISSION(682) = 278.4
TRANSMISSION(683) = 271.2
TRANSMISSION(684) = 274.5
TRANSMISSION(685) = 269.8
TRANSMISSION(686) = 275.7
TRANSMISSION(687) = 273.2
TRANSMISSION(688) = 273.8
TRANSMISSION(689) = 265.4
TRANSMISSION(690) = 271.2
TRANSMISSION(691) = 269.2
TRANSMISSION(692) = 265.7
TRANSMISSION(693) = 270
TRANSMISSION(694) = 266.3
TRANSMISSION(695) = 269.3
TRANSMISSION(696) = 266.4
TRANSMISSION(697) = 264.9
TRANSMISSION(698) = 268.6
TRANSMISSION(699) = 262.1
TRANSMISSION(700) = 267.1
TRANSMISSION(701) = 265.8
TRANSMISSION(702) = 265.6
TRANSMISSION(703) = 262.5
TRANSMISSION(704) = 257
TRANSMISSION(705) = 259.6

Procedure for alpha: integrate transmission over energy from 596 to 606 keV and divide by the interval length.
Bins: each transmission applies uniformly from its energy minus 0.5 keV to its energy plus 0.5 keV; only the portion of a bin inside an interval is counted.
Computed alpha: 260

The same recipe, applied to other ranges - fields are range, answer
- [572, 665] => 262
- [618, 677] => 266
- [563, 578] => 263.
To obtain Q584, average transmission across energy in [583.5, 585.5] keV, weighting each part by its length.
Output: 265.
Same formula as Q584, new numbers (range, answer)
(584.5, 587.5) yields 264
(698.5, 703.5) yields 265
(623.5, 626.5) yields 263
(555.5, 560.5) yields 218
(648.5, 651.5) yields 266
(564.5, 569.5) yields 261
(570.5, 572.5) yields 273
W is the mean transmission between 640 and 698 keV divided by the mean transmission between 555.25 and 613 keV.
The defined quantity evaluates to 1.1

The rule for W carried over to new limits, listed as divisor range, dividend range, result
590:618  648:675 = 1.05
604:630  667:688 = 1.06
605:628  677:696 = 1.05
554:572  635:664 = 1.10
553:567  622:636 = 1.13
